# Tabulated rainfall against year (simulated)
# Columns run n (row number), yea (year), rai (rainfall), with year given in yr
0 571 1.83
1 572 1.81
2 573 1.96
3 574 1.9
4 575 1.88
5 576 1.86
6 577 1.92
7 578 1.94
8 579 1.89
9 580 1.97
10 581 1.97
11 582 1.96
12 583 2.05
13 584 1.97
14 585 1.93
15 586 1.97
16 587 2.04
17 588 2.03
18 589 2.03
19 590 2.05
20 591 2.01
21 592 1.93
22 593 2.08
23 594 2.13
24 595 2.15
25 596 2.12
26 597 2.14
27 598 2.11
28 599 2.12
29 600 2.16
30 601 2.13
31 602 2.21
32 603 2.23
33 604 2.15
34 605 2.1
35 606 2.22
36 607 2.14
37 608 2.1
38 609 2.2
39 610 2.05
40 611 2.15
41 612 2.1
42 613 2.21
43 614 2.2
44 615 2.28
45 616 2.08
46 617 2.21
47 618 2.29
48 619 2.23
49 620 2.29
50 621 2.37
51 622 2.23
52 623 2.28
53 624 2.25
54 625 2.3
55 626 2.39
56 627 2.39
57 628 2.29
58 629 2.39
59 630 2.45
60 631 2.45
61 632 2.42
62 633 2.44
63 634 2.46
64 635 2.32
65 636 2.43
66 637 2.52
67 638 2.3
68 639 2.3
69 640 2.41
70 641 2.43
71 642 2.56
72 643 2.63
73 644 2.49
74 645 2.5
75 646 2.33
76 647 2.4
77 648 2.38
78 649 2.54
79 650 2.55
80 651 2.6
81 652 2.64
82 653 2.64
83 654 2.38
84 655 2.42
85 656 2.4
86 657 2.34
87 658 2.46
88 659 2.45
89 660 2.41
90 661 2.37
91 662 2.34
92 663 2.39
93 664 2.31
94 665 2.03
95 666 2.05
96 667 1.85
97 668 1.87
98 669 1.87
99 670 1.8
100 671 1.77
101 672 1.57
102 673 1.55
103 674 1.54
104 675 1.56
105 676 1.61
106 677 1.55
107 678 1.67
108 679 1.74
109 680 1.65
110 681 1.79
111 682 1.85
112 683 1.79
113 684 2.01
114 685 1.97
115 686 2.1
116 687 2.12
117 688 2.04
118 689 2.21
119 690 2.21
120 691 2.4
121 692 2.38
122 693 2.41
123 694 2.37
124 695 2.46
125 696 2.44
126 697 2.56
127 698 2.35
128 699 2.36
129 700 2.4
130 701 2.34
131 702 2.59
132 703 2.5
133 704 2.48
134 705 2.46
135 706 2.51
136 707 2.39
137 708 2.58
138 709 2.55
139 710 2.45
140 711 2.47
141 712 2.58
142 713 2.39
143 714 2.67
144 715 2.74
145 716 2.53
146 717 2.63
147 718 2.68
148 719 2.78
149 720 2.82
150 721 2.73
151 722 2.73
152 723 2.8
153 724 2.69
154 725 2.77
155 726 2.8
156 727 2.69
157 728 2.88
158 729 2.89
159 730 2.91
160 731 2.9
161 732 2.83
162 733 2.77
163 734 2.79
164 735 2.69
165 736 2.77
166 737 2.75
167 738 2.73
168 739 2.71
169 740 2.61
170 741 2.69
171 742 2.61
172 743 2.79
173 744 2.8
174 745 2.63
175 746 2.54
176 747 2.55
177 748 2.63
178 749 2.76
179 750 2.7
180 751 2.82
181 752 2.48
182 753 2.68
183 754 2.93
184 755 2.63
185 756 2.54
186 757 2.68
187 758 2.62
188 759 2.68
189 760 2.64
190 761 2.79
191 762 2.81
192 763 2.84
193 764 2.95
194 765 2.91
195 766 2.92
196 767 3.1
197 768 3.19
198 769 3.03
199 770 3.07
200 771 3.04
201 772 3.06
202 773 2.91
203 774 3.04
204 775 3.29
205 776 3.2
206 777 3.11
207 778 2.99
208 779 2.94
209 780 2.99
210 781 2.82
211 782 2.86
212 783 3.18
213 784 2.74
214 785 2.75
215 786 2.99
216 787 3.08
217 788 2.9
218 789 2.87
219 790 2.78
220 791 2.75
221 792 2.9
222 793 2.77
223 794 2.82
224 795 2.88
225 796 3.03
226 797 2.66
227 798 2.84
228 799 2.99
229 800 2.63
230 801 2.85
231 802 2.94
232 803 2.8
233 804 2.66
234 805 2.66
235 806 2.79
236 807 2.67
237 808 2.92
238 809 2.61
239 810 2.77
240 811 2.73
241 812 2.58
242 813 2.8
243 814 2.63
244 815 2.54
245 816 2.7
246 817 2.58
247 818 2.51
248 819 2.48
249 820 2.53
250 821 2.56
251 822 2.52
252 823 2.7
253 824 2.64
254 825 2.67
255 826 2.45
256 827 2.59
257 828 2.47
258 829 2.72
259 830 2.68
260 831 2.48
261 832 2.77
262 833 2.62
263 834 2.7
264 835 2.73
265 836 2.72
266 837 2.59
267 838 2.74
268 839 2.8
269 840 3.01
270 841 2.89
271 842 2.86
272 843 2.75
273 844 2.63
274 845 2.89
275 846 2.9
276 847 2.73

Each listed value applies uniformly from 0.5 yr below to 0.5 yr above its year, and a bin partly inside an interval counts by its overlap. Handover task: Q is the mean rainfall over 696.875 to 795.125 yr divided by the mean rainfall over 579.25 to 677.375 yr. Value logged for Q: 1.3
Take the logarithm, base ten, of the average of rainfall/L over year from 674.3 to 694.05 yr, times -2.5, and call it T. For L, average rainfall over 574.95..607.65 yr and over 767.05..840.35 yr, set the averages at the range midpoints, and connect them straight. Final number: 0.21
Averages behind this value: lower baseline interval 2.05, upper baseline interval 2.8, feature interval 1.96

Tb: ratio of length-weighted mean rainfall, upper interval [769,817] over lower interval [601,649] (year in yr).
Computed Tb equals 1.2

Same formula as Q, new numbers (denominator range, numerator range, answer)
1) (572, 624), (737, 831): 1.33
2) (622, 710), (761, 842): 1.24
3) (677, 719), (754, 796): 1.26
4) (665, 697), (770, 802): 1.50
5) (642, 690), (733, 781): 1.33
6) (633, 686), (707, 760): 1.24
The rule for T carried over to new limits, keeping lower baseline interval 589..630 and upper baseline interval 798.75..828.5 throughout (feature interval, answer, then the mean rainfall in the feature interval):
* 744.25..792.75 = -0.121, 2.86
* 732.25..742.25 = -0.097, 2.72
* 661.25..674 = 0.194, 1.94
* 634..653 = -0.092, 2.47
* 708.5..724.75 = -0.087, 2.64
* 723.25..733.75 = -0.143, 2.81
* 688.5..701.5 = 0.005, 2.38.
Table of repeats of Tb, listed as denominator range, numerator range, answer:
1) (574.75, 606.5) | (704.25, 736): 1.31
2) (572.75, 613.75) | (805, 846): 1.30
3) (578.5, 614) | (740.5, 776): 1.35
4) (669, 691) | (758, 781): 1.62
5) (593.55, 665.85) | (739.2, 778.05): 1.22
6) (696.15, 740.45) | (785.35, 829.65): 1.03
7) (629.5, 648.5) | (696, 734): 1.08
